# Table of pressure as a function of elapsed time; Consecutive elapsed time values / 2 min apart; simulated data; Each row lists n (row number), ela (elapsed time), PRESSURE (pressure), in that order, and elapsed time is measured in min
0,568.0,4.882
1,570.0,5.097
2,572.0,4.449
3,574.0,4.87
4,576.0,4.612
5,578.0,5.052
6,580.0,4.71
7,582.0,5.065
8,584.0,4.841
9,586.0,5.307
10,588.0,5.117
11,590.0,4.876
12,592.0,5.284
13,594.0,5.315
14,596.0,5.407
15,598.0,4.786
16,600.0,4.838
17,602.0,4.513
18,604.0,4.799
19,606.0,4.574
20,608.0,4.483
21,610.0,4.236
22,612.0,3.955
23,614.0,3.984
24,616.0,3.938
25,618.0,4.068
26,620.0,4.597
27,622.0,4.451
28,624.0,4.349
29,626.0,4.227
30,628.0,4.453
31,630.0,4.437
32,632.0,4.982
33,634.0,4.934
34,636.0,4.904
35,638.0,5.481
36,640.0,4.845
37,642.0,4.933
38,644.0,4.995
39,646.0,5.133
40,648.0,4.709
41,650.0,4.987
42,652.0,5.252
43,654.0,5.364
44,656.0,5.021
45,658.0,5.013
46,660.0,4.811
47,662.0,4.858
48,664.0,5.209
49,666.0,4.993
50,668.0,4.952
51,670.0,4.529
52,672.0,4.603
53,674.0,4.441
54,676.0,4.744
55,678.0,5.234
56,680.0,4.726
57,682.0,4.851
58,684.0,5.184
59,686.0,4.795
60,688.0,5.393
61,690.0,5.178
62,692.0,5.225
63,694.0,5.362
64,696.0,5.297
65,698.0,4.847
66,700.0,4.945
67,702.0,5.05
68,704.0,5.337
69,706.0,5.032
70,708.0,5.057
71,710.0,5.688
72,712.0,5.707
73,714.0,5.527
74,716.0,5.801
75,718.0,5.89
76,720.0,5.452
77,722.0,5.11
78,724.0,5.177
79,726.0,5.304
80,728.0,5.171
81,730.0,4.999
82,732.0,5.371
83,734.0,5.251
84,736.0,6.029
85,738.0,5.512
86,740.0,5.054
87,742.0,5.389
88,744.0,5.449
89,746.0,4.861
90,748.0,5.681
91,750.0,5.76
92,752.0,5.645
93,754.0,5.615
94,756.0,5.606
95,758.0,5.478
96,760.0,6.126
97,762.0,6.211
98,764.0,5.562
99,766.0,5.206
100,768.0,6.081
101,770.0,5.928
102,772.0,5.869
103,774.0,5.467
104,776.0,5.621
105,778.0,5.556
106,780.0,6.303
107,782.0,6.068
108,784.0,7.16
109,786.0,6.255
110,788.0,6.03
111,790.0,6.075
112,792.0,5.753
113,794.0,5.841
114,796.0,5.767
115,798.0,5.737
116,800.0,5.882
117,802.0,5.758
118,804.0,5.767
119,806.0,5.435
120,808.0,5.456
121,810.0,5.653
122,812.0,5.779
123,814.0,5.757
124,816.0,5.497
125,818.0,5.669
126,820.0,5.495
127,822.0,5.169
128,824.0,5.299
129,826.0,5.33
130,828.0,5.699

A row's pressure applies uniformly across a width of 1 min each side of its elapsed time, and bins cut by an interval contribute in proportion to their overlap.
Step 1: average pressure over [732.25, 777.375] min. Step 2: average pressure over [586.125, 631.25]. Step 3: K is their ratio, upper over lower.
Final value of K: 1.2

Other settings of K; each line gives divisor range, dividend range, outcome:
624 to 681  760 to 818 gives 1.20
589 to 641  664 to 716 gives 1.10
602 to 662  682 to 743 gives 1.13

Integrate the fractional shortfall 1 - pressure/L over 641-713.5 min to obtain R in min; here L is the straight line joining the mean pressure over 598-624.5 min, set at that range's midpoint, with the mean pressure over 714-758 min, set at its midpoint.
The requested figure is -1.54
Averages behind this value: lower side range 4.38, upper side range 5.44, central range 5.04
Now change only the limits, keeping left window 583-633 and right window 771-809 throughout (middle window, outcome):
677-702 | 0.5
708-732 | -0.1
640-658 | -0.4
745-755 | 0.2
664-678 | 0.8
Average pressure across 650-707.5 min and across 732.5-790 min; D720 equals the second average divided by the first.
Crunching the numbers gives 1.15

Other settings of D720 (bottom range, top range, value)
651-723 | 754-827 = 1.13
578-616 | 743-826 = 1.20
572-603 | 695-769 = 1.10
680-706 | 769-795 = 1.17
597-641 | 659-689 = 1.08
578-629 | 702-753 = 1.16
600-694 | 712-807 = 1.19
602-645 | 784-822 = 1.27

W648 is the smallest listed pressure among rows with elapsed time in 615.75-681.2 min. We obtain 3.938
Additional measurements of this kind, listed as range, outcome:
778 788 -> 5.556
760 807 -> 5.206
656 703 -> 4.441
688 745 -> 4.847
